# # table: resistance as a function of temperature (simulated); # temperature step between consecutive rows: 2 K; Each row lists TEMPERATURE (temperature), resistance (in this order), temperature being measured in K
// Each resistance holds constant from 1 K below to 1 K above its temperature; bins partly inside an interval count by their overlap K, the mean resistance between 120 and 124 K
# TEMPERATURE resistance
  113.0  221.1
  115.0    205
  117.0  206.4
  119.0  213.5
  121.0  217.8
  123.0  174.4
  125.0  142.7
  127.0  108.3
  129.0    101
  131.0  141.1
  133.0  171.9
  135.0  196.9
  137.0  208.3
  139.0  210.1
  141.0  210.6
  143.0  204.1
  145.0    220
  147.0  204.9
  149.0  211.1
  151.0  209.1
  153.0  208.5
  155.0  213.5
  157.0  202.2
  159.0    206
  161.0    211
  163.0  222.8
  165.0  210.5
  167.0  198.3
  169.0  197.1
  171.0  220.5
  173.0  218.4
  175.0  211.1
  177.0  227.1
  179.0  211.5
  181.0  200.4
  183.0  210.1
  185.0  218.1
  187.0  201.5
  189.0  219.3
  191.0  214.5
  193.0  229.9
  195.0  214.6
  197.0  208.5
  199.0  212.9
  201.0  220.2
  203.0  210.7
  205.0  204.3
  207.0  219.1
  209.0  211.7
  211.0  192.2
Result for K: 196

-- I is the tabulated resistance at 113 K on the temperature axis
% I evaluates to 221.1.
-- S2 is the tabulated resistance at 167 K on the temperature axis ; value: 198.3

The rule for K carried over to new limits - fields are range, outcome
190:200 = 216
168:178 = 215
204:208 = 212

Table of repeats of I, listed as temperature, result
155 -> 213.5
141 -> 210.6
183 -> 210.1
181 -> 200.4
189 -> 219.3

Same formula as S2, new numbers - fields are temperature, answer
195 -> 214.6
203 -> 210.7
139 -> 210.1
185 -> 218.1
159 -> 206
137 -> 208.3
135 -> 196.9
